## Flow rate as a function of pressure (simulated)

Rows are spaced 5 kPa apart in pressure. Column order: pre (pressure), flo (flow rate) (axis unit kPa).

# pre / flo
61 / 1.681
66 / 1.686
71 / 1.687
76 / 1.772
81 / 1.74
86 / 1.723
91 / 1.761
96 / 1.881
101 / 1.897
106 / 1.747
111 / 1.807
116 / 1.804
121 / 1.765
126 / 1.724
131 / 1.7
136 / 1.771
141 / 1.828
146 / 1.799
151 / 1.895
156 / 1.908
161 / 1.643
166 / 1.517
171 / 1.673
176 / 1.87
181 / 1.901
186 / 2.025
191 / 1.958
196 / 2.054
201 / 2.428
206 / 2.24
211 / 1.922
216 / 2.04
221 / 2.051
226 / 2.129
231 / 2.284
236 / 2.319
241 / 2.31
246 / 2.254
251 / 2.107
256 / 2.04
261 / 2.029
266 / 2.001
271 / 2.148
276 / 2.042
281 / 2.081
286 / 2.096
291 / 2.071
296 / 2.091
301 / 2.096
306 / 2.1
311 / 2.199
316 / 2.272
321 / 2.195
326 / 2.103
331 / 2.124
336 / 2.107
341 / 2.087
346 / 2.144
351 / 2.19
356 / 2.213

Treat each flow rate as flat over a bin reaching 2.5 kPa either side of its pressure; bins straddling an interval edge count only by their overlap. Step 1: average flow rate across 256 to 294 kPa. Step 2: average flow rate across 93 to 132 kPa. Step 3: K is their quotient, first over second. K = 1.2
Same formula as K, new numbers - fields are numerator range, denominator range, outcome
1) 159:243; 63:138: 1.15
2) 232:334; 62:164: 1.20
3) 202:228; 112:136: 1.19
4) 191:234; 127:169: 1.22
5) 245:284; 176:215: 1.01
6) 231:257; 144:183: 1.25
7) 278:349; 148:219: 1.10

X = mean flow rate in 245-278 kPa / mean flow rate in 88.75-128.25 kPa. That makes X 1.16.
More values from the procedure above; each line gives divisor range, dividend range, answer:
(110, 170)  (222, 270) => 1.23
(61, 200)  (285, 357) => 1.19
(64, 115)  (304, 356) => 1.22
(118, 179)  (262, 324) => 1.20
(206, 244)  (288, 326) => 0.99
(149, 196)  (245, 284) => 1.14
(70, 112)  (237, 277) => 1.19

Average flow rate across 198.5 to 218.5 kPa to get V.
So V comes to 2.16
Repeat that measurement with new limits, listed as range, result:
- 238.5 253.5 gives 2.22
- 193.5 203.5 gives 2.24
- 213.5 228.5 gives 2.07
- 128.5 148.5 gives 1.77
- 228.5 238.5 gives 2.3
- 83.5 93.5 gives 1.74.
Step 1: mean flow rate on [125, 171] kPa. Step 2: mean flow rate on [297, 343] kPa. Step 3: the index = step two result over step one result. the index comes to 1.22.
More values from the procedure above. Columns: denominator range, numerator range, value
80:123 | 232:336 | 1.19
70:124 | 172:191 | 1.07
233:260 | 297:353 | 0.98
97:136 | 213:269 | 1.20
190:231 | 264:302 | 0.98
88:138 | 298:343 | 1.20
